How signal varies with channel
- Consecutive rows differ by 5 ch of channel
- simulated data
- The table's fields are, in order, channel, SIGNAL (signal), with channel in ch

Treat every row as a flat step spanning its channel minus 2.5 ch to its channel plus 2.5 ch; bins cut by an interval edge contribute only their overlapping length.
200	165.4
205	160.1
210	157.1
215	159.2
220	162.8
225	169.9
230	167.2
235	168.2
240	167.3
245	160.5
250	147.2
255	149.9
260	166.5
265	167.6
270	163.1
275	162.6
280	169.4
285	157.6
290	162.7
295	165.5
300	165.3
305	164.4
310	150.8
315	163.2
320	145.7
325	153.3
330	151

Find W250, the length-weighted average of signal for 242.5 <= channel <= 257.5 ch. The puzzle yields 153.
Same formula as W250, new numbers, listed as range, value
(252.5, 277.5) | 162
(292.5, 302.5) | 165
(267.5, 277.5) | 163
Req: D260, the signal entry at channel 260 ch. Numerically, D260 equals 166.5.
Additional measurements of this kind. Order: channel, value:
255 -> 149.9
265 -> 167.6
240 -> 167.3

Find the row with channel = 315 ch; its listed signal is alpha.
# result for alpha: 163.2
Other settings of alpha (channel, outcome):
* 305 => 164.4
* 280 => 169.4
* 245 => 160.5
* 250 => 147.2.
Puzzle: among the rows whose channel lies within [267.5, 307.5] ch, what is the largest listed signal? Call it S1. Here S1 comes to 169.4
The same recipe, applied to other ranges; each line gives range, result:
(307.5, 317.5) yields 163.2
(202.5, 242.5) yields 169.9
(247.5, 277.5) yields 167.6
